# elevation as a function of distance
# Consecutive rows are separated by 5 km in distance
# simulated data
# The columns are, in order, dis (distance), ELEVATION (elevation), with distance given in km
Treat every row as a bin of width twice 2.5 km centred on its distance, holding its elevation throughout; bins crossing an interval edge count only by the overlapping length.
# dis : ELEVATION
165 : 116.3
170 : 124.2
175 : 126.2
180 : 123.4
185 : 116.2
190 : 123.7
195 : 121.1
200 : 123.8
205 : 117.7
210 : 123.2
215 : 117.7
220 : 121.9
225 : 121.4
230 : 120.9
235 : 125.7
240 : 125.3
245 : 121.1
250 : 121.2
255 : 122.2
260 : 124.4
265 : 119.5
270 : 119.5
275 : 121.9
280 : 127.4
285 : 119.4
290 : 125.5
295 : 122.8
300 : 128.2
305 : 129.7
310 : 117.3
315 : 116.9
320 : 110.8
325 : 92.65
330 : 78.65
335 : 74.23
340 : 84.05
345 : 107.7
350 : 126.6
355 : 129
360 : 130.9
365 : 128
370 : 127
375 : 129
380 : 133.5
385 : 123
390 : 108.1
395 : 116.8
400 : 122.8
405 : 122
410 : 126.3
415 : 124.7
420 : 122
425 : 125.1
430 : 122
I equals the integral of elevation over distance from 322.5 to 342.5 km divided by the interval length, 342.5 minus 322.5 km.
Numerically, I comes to 82.4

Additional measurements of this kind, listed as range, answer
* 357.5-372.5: 129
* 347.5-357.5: 128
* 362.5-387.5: 128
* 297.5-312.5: 125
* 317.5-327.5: 102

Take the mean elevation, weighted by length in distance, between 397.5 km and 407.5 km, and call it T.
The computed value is 122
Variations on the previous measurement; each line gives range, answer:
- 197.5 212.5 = 122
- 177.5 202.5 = 122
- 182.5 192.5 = 120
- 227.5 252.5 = 123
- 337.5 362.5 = 116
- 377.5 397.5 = 120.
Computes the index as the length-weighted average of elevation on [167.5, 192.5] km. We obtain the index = 123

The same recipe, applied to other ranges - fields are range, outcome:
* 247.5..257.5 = 122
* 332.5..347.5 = 88.7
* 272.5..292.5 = 124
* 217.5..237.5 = 122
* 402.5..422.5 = 124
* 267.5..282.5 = 123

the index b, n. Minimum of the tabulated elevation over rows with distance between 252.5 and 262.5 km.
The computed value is 122.2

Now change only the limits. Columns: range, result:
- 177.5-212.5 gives 116.2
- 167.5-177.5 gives 124.2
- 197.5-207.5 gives 117.7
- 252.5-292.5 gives 119.4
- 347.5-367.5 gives 126.6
